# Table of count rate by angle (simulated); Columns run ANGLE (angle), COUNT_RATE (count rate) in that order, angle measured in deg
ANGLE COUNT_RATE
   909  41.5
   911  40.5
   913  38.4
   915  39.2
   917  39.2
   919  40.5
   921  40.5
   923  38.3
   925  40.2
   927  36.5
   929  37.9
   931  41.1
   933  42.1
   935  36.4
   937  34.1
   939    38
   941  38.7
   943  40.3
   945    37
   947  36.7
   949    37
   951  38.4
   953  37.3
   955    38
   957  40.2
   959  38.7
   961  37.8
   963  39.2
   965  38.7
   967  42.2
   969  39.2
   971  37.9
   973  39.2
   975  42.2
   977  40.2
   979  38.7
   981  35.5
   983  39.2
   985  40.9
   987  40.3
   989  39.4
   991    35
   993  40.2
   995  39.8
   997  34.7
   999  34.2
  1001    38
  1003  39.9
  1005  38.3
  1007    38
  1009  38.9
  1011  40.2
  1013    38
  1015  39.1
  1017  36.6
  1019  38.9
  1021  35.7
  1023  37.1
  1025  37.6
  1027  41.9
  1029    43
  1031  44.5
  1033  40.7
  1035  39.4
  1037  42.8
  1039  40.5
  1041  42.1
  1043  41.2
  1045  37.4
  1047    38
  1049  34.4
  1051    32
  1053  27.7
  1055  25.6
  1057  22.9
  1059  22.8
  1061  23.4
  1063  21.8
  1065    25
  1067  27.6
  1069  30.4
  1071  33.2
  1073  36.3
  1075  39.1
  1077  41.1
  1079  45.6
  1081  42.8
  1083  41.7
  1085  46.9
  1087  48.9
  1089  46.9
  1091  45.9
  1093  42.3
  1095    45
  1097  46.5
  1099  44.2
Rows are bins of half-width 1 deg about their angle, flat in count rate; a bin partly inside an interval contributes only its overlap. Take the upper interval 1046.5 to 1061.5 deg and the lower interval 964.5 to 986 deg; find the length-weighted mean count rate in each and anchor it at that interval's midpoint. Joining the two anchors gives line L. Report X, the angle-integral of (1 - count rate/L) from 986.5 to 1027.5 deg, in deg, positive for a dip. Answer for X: -3.9 deg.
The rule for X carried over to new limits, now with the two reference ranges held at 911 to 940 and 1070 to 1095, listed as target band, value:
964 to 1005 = 1.5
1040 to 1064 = 6.4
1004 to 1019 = 0.9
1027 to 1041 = -0.1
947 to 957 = 0.4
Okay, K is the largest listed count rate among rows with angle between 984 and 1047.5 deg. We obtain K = 44.5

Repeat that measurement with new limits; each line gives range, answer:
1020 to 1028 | 41.9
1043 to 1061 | 41.2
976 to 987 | 40.9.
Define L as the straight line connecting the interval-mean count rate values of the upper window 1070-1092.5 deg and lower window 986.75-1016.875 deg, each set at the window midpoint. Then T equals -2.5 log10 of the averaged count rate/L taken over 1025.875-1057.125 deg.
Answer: 0.077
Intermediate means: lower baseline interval 38.2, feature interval 37.5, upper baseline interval 42.6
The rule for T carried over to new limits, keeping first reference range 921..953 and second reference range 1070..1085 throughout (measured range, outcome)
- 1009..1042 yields -0.01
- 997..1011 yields 0.04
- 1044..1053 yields 0.16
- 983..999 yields 0.02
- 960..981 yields -0.02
